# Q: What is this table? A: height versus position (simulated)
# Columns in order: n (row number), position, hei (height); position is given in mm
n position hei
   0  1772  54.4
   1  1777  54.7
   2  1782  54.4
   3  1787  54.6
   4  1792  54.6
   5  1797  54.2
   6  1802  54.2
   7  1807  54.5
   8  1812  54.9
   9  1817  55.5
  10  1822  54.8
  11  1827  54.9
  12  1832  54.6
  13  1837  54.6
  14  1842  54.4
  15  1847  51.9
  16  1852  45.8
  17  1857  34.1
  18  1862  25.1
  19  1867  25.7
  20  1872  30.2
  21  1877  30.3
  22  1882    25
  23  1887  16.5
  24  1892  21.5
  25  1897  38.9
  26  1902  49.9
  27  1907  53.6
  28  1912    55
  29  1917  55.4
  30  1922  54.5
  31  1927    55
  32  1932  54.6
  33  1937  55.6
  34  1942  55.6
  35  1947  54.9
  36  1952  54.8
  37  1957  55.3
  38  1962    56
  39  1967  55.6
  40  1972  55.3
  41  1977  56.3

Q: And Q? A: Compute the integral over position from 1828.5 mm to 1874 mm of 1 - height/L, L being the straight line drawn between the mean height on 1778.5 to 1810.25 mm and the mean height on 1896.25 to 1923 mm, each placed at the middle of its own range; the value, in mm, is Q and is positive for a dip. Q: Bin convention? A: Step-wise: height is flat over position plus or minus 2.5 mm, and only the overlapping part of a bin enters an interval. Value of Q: 9.4 mm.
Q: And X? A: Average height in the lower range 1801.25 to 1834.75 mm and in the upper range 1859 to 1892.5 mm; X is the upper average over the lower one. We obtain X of 0.46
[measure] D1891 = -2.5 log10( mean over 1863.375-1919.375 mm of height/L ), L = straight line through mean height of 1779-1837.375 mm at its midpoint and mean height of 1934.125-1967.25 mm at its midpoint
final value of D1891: 0.45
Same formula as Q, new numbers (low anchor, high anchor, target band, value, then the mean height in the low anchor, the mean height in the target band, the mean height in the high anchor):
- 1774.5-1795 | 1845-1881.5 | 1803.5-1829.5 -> -4.92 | 54.6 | 54.9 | 34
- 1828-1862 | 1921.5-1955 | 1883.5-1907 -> 8.21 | 47.7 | 33.7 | 55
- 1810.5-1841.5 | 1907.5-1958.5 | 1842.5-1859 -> 2.82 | 54.9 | 45.5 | 55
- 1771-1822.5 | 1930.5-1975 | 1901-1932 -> 0.57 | 54.6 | 54.2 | 55.3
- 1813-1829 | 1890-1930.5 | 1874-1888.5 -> 7.44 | 55.1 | 24.7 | 48.5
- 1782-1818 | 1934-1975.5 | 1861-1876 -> 7.49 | 54.6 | 27.5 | 55.4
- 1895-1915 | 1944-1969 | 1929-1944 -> -0.59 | 49.8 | 55.2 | 55.3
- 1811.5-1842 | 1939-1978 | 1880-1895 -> 9.16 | 54.8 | 21.5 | 55.4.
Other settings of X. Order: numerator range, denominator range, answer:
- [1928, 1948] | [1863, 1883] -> 1.98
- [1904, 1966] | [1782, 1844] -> 1.01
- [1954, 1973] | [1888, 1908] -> 1.45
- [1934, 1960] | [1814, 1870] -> 1.19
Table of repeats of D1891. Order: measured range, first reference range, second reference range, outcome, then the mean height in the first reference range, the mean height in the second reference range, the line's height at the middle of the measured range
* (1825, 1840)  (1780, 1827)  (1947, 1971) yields 0.00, 54.7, 55.4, 54.8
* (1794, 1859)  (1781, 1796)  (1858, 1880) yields -0.25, 54.5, 28.2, 42.1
